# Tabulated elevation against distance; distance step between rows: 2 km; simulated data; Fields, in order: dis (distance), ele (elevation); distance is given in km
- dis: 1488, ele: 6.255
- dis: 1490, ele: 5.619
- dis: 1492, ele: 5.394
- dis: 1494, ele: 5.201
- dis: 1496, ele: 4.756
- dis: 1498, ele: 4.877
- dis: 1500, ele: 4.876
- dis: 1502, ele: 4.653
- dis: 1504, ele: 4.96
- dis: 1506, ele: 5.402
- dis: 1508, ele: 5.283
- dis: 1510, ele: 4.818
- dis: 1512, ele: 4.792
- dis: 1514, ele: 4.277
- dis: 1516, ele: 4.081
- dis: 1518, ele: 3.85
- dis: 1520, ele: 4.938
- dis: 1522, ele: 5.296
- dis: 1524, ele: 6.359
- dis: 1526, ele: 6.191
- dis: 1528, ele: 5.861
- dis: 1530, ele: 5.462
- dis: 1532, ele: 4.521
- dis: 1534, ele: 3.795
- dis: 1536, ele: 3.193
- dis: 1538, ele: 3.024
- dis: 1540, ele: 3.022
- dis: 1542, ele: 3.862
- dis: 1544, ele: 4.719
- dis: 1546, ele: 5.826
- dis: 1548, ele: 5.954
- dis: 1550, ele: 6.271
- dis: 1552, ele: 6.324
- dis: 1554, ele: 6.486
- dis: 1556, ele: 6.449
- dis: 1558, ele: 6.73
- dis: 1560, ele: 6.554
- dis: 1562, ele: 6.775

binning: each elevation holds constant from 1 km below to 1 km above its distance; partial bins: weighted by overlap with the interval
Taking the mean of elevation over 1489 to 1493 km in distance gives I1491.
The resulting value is 5.51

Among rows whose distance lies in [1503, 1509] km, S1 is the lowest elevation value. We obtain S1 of 4.96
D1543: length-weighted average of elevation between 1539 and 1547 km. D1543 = 4.36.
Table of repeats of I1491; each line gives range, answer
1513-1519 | 4.07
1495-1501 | 4.84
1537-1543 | 3.3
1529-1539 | 4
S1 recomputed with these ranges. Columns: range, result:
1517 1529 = 3.85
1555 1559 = 6.449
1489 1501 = 4.756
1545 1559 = 5.826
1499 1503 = 4.653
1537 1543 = 3.022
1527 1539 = 3.024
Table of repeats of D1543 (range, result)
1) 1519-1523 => 5.12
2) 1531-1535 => 4.16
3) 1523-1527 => 6.28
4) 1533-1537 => 3.49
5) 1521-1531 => 5.83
